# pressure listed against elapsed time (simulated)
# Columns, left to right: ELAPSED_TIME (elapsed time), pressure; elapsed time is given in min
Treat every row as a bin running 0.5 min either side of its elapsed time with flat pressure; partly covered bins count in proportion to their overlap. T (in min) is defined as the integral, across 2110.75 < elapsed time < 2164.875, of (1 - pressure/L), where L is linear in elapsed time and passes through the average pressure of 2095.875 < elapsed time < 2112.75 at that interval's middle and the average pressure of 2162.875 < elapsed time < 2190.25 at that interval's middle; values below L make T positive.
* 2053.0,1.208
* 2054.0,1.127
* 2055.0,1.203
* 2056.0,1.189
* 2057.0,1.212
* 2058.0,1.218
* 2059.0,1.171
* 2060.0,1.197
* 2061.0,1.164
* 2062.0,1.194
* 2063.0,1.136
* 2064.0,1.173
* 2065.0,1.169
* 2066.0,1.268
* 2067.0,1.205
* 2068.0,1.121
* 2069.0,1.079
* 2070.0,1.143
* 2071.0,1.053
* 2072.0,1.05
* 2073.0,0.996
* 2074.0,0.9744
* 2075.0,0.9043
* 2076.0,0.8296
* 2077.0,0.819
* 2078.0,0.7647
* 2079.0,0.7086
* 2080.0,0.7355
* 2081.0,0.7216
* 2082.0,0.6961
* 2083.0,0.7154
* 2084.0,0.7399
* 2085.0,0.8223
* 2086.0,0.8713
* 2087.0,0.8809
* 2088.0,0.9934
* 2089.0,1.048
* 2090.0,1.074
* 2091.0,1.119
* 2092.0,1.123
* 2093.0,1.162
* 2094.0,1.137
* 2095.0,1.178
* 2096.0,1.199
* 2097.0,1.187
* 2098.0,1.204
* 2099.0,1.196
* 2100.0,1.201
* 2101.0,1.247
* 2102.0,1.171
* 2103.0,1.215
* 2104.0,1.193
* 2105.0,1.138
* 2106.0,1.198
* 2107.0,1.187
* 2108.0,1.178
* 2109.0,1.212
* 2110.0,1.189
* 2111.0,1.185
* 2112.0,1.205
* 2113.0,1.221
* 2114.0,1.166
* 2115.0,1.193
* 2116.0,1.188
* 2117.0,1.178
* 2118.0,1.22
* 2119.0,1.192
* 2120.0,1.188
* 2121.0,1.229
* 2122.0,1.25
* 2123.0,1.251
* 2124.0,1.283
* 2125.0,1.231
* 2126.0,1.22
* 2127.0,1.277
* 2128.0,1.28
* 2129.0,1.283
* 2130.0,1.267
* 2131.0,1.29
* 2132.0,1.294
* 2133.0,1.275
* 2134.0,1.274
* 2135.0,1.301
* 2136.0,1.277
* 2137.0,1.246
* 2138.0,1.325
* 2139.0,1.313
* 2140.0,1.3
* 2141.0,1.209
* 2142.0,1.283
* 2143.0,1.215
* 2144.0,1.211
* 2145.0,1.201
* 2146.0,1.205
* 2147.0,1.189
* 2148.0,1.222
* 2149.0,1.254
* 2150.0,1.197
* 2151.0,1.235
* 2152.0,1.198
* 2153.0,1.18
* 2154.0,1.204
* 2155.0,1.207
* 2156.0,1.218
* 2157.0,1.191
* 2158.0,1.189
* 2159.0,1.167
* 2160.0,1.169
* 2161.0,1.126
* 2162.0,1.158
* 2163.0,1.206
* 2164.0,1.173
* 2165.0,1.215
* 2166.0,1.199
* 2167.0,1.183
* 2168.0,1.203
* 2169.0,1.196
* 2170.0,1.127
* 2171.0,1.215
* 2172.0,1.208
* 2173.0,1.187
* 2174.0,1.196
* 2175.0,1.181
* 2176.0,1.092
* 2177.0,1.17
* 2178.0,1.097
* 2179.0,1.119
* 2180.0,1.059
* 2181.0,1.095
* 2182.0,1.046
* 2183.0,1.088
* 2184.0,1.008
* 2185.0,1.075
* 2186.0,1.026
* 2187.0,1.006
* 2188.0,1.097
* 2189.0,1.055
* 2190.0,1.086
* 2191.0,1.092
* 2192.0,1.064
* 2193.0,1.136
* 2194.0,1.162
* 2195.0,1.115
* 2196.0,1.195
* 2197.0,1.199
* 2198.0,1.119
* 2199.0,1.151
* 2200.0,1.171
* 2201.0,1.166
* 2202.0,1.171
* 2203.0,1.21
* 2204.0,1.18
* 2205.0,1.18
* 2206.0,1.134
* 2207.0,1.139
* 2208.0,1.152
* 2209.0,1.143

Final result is -2.9 min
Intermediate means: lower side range 1.19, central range 1.23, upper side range 1.13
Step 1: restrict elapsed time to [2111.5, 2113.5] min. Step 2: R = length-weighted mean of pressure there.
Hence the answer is 1.21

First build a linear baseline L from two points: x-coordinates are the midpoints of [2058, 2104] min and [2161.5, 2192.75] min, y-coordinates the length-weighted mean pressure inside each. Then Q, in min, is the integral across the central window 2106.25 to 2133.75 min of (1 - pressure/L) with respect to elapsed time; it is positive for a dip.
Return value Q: -3.8 min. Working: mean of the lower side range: 1.04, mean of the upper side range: 1.13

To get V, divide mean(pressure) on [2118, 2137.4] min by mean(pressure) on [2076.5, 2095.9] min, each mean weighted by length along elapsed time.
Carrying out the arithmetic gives 1.4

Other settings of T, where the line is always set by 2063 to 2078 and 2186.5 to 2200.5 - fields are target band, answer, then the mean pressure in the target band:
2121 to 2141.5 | -3.56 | 1.27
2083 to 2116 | -1.71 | 1.12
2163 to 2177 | -1.00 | 1.18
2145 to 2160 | -1.48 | 1.2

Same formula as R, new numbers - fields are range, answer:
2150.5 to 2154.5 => 1.2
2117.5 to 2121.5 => 1.21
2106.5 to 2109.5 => 1.19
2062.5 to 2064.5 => 1.15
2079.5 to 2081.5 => 0.729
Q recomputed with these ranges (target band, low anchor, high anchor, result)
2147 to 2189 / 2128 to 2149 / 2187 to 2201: 1.2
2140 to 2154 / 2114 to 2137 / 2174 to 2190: -0.4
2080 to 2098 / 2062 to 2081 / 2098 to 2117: 2.0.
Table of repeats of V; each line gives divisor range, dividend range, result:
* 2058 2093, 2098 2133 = 1.22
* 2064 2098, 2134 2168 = 1.23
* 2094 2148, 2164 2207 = 0.93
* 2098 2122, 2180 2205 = 0.93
